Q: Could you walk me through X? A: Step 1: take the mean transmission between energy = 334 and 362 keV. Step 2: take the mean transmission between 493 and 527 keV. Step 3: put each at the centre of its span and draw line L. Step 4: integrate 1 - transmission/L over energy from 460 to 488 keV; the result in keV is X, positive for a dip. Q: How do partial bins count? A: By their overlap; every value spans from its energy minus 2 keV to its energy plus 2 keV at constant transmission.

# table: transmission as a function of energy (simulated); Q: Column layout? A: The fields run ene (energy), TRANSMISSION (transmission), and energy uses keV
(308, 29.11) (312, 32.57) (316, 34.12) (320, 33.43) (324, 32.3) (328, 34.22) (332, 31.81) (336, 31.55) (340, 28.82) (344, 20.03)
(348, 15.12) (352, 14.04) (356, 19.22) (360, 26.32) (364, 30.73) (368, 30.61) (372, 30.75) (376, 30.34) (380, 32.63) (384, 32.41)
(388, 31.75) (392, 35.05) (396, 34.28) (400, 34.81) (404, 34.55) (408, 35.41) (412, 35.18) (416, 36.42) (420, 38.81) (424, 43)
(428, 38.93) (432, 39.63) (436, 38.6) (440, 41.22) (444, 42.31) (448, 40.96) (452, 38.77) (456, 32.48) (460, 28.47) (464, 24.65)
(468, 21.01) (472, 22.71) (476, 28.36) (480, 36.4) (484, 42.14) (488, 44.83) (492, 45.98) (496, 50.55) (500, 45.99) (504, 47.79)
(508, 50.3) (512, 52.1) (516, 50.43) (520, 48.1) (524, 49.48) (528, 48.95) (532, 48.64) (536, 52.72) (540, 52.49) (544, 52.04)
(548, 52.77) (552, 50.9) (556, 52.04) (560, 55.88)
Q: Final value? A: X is 8.5 keV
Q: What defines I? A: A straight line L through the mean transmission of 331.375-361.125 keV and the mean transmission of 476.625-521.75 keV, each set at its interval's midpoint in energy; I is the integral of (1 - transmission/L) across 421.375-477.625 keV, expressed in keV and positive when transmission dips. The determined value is 5.3 keV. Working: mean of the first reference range 22.9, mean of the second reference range 46.2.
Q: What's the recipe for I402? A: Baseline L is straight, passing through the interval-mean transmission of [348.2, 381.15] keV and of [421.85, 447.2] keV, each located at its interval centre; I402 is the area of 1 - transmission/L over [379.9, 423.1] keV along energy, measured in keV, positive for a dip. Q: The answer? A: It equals -1.7 keV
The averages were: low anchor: 26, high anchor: 40.6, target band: 35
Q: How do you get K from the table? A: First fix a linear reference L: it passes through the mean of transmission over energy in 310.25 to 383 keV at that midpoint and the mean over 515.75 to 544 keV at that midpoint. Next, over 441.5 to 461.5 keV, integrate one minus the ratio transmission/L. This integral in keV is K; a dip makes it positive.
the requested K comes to 1.9 keV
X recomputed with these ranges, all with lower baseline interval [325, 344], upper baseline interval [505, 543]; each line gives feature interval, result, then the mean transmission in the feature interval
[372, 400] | 2.4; 32.7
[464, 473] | 4.5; 22.4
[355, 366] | 2.4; 26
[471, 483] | 3.9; 30.8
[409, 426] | 0.4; 38.2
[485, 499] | 0.1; 46.7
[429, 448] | 0.4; 40.4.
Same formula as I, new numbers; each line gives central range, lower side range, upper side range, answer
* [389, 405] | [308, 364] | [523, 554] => 0.0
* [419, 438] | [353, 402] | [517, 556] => -1.5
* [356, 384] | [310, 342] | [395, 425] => 4.0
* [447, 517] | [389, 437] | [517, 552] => 9.5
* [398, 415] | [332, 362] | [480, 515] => -1.4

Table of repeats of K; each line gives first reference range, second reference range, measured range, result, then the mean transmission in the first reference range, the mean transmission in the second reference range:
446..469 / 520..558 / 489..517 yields -4.3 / 31.5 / 51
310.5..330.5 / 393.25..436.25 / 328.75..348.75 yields 4.3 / 33.3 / 37.1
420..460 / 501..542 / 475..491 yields 2.1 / 39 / 50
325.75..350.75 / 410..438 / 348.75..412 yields 5.3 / 26.6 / 38.7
